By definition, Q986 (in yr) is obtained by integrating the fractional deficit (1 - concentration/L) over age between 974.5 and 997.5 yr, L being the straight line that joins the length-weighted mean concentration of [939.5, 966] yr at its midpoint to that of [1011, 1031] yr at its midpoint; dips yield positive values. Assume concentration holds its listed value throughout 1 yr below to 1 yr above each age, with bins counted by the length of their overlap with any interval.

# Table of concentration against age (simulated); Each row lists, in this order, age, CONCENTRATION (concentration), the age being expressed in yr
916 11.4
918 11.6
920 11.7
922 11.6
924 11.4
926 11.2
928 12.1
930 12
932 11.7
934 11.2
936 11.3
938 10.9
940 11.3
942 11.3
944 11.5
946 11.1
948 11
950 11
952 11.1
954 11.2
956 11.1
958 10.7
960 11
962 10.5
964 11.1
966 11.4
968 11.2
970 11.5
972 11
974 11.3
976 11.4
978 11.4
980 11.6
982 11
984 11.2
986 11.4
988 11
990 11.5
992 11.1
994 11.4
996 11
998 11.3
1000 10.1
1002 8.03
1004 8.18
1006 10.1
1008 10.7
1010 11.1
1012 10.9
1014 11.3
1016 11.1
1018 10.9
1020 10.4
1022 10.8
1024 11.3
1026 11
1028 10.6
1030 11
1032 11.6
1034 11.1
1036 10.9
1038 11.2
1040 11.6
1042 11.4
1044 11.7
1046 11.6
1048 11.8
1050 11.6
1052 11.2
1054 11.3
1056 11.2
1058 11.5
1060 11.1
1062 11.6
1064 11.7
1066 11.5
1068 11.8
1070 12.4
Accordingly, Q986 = -0.6 yr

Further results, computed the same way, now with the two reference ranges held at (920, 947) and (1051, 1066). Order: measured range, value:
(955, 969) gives 0.5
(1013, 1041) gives 0.8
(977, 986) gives 0.1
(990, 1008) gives 1.8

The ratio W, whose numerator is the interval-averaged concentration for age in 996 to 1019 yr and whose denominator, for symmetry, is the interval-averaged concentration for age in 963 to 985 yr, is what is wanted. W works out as 0.9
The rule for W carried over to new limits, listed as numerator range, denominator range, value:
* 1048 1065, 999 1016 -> 1.13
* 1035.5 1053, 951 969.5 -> 1.04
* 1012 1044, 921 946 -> 0.97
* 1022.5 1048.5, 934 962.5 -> 1.02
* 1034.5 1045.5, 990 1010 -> 1.10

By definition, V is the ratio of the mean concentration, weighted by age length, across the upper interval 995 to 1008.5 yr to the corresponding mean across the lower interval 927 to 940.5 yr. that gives 0.86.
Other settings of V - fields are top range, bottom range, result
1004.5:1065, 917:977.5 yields 0.99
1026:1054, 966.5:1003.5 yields 1.03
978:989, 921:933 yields 0.96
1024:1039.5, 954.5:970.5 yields 1.00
